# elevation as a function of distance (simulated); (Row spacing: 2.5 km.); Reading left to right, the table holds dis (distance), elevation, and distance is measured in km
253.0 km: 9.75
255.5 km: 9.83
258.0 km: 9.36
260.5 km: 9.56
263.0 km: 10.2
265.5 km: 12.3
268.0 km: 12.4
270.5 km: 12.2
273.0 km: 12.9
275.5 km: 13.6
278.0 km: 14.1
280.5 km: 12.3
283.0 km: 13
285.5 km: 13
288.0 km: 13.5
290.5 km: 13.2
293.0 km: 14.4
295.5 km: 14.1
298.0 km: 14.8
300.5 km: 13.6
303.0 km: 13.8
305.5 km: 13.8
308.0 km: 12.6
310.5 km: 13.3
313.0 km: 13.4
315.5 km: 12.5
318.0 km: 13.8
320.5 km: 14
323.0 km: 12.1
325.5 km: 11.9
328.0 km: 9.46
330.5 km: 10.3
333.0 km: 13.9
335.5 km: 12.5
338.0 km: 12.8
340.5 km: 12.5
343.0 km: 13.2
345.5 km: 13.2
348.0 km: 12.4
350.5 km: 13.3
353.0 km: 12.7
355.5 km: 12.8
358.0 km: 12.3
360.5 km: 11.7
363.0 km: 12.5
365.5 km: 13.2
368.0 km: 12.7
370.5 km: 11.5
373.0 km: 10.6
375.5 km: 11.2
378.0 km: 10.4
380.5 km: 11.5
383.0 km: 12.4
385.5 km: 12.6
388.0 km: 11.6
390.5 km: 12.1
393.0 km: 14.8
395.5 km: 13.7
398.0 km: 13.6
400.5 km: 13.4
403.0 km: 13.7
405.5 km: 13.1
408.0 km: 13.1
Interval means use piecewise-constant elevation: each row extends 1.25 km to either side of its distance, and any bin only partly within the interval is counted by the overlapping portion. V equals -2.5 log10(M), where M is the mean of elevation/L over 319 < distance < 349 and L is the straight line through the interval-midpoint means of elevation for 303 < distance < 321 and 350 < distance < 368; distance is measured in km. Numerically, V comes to 0.05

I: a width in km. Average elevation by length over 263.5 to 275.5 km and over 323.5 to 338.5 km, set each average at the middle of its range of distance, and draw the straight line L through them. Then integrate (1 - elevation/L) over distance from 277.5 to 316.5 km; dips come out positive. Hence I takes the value -4.2 km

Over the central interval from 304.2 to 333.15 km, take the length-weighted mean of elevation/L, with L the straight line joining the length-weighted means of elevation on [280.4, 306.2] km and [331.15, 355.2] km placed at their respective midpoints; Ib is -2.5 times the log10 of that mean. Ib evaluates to 0.060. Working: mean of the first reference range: 13.6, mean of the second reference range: 12.9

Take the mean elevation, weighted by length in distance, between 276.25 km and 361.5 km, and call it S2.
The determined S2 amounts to 13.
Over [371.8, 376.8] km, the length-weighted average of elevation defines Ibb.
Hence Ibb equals 10.9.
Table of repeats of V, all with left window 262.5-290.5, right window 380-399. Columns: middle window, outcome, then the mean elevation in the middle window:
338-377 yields 0.04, 12.4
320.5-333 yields 0.11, 11.5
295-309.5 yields -0.08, 13.8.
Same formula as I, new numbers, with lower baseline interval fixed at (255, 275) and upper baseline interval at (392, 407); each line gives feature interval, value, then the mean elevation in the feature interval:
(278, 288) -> -1.3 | 13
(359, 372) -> 0.8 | 12.3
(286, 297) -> -1.9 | 13.8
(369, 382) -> 2.1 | 11.1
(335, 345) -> -0.2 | 12.8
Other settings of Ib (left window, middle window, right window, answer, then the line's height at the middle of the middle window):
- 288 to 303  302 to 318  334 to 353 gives 0.03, 13.6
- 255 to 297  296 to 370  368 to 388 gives -0.08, 11.9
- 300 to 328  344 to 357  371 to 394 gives -0.04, 12.4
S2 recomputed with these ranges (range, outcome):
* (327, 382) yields 12.1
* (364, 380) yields 11.6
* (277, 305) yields 13.6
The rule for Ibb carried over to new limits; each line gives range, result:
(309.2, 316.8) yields 13.1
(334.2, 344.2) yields 12.8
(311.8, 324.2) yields 13.2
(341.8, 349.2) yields 12.9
